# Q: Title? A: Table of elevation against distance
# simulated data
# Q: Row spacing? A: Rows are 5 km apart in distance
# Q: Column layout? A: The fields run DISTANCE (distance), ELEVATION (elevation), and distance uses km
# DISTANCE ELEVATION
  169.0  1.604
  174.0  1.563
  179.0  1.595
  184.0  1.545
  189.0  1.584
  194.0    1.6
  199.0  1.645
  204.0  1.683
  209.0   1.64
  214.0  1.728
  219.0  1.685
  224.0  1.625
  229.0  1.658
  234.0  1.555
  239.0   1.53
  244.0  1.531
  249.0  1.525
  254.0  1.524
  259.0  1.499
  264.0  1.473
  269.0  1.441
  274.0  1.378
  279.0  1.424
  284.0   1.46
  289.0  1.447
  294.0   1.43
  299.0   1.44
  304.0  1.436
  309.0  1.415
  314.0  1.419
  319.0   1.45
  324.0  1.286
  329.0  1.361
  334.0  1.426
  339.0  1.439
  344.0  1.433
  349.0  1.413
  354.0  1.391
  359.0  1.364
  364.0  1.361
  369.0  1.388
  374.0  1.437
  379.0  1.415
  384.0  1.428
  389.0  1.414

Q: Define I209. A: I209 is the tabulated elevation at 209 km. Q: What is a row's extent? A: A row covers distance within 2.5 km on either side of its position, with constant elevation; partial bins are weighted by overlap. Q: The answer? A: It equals 1.64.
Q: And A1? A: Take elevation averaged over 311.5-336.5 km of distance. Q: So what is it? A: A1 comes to 1.39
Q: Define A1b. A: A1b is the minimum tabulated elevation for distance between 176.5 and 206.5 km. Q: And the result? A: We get 1.545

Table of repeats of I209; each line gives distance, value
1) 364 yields 1.361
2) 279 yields 1.424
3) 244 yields 1.531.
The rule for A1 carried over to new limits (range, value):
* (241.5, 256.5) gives 1.53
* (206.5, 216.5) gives 1.68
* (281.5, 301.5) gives 1.44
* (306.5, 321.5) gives 1.43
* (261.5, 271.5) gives 1.46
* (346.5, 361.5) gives 1.39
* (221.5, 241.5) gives 1.59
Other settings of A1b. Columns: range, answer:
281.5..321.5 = 1.415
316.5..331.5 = 1.286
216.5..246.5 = 1.53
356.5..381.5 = 1.361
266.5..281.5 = 1.378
